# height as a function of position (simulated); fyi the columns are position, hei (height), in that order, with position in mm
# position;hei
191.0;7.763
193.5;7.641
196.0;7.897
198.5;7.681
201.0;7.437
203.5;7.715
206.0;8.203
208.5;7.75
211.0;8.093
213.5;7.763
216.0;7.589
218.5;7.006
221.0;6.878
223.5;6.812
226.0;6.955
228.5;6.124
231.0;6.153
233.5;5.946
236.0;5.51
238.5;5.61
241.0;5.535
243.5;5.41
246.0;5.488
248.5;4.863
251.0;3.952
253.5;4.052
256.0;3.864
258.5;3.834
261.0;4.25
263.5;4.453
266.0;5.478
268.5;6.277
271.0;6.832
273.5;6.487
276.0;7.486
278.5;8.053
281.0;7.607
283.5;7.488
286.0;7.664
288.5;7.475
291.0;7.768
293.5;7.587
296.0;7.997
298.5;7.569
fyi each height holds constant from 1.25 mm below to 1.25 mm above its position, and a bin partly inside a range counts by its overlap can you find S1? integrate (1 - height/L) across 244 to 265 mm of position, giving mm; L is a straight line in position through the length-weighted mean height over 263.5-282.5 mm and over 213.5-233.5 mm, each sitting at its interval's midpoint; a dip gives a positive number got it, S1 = 7.3 mm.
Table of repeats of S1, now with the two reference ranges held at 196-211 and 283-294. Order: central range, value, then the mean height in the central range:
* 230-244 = 3.7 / 5.7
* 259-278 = 4.3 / 5.9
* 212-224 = 0.8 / 7.25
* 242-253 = 4.0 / 4.88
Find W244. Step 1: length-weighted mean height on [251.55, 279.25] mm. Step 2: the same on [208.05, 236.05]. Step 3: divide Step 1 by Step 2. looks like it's 0.79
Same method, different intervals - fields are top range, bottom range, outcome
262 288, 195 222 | 0.89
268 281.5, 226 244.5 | 1.22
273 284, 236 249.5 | 1.39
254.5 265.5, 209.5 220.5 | 0.55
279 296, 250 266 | 1.83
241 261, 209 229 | 0.63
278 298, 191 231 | 1.04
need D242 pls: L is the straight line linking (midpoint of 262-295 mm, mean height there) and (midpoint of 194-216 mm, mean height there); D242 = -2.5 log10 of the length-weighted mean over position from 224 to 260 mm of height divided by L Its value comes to 0.37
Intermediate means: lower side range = 7.8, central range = 5.26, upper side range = 6.96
